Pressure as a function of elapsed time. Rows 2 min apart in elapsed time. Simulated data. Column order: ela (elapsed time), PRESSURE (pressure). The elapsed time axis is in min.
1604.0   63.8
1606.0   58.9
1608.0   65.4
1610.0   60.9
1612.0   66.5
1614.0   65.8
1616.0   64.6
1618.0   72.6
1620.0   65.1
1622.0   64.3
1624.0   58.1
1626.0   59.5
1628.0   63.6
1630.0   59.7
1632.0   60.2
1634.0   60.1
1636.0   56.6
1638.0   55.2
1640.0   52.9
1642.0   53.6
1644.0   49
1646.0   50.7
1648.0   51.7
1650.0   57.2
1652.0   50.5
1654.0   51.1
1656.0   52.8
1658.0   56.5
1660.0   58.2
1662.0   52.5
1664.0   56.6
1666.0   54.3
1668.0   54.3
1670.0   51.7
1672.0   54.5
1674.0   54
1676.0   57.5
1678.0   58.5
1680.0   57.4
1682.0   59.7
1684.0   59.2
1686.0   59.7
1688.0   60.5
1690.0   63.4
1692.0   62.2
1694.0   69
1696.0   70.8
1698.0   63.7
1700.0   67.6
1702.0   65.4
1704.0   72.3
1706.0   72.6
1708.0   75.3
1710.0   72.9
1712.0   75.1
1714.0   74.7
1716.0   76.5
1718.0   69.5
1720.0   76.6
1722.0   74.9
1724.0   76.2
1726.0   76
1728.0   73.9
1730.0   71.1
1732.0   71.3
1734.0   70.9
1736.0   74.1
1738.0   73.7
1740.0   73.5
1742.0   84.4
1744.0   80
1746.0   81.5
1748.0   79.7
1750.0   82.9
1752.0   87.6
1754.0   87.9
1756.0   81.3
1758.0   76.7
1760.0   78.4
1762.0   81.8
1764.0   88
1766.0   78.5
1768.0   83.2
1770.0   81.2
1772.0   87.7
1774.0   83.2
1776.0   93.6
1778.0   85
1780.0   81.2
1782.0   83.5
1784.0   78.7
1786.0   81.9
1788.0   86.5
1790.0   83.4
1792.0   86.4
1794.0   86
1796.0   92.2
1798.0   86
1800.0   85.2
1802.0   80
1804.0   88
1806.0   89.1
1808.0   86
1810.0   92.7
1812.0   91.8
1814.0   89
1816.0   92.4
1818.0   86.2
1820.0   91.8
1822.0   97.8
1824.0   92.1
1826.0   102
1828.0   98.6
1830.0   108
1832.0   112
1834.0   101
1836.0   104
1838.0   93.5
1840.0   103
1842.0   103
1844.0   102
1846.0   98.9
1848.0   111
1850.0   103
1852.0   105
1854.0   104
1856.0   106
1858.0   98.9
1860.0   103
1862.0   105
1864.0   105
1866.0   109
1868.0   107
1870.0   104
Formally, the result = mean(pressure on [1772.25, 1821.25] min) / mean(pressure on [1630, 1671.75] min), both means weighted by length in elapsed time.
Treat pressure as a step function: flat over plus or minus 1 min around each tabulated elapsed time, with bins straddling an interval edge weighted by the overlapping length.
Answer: 1.59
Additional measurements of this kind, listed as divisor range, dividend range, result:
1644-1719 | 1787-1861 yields 1.56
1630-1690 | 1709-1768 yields 1.40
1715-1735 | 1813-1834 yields 1.32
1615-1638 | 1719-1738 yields 1.19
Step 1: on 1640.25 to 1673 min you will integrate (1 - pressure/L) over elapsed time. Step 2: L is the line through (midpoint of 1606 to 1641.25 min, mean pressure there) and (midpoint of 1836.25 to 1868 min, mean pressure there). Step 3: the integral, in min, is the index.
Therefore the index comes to 6.9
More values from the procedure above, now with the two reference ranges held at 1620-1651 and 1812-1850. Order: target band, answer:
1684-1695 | 1.0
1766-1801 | 1.6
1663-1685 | 3.1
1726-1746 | 0.9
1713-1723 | 0.1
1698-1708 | 0.3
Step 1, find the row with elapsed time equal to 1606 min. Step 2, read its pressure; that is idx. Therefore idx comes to 58.9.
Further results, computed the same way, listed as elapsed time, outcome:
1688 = 60.5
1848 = 111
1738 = 73.7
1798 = 86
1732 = 71.3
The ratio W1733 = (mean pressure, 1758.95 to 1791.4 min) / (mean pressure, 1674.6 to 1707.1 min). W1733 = 1.3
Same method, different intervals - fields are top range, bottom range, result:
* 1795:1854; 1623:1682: 1.73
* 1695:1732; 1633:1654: 1.35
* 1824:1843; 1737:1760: 1.27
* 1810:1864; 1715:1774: 1.27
